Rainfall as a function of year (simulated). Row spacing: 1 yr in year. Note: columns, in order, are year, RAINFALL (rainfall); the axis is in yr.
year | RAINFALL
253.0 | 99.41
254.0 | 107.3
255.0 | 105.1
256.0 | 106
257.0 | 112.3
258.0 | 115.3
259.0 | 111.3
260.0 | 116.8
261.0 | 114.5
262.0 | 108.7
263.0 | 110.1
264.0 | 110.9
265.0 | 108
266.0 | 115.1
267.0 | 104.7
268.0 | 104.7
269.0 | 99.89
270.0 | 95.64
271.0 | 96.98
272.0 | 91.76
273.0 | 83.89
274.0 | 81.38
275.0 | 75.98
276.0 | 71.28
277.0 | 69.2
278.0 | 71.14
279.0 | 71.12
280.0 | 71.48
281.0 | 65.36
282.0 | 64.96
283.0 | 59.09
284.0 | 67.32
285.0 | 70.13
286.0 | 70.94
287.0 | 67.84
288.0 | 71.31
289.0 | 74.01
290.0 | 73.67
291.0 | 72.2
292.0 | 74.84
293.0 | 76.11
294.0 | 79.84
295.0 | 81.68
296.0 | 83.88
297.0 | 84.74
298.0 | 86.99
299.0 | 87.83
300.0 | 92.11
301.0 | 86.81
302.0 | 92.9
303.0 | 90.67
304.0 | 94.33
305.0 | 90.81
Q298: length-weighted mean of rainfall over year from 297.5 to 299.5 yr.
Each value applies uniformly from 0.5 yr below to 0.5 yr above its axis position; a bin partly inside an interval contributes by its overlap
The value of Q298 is 87.4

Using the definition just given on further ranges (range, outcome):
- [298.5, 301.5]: 88.9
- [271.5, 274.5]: 85.7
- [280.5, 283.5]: 63.1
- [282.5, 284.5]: 63.2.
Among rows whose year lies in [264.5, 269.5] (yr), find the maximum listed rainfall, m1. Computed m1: 115.1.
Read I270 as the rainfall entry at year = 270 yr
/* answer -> 95.64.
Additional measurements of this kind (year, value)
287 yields 67.84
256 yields 106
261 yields 114.5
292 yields 74.84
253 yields 99.41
